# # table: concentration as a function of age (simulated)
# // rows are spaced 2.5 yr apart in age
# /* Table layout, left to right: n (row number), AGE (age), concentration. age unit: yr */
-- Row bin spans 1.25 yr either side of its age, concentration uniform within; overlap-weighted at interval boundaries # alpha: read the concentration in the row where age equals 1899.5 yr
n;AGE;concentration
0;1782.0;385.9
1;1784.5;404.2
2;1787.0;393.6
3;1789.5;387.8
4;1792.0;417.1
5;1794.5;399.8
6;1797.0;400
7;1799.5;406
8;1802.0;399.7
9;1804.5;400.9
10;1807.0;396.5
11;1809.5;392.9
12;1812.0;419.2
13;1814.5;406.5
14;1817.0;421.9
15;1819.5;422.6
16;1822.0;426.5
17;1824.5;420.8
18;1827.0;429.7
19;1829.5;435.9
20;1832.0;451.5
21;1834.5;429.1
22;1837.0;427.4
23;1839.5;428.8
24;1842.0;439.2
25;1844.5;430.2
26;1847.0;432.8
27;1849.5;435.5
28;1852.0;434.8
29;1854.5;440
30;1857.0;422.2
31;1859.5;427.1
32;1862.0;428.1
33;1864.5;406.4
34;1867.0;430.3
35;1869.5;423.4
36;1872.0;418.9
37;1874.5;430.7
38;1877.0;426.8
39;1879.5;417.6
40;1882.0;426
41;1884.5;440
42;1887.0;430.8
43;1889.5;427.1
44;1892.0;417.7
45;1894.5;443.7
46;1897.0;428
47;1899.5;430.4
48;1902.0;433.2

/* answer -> 430.4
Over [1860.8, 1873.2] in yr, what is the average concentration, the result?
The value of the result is 421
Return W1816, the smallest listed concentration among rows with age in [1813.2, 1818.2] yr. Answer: 406.5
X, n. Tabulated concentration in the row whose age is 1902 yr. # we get 433.2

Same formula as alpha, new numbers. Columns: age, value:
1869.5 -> 423.4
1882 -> 426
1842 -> 439.2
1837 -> 427.4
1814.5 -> 406.5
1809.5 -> 392.9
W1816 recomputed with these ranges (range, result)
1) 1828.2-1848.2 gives 427.4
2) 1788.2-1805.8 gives 387.8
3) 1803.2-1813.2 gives 392.9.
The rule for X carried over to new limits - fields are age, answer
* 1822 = 426.5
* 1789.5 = 387.8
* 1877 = 426.8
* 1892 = 417.7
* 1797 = 400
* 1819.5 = 422.6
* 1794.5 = 399.8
